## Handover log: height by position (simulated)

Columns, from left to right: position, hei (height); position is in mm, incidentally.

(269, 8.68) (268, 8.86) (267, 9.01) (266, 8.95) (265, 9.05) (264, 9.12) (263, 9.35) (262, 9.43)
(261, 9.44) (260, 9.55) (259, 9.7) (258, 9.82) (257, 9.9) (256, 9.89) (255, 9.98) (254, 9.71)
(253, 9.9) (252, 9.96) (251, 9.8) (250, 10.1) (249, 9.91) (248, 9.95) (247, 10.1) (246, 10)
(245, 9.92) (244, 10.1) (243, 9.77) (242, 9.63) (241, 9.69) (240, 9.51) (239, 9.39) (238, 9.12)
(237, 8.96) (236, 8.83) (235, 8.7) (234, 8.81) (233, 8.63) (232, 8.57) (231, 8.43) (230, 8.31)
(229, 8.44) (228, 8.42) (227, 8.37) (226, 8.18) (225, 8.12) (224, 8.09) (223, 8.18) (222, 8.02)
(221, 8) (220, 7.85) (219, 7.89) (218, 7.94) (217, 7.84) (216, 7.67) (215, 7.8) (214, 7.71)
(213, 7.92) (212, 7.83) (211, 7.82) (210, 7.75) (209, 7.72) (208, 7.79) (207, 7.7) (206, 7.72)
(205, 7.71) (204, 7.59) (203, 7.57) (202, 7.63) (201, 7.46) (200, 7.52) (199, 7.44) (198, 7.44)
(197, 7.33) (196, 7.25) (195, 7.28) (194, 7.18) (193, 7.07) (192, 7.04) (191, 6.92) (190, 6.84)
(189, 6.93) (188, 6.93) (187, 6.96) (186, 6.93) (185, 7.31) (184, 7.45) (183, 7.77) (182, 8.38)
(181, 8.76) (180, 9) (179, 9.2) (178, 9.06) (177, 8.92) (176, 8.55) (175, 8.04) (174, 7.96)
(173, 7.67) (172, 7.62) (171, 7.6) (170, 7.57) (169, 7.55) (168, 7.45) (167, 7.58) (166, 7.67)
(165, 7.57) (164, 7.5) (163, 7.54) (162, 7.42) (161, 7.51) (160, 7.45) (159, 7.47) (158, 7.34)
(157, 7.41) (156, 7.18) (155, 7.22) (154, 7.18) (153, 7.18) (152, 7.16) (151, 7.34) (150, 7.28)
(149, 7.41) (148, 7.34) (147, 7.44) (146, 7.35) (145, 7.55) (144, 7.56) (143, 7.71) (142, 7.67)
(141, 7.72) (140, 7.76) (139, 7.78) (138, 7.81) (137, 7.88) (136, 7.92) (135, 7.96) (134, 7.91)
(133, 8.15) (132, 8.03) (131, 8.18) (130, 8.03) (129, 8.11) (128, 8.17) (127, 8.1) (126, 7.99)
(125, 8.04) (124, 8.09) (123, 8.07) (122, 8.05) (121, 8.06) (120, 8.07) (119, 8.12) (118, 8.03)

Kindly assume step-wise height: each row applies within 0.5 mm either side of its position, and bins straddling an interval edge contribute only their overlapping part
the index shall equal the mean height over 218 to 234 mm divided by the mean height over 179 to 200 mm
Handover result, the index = 1.11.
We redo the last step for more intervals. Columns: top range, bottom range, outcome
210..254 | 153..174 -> 1.18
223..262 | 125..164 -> 1.22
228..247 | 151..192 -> 1.20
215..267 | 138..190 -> 1.19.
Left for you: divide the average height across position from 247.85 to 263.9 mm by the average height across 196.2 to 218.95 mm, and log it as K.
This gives 1.27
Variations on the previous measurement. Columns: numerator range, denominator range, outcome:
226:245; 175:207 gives 1.17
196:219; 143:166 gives 1.04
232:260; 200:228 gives 1.22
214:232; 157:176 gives 1.06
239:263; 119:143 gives 1.23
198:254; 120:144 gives 1.07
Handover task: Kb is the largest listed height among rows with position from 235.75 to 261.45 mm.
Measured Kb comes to 10.1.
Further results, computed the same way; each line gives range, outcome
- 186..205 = 7.71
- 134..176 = 8.55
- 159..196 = 9.2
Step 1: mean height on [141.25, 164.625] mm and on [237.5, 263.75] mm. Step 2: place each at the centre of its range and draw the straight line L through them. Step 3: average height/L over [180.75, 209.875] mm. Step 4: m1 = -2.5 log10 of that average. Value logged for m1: 0.136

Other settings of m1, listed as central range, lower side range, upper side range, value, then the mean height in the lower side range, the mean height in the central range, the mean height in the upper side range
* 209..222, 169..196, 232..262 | 0.11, 7.72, 7.84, 9.59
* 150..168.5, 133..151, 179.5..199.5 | 0.02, 7.66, 7.4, 7.41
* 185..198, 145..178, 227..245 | 0.15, 7.57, 7.08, 9.03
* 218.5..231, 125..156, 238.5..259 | 0.15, 7.69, 8.17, 9.85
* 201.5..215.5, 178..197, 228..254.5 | 0.07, 7.55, 7.73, 9.38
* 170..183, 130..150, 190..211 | -0.11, 7.74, 8.34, 7.45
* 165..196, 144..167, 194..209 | -0.03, 7.39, 7.7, 7.53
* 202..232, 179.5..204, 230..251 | 0.07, 7.44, 7.95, 9.39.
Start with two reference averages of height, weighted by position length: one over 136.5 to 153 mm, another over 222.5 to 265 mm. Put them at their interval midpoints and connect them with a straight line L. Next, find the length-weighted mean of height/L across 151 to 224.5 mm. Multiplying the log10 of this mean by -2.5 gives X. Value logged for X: 0.09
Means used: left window 7.54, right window 9.28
